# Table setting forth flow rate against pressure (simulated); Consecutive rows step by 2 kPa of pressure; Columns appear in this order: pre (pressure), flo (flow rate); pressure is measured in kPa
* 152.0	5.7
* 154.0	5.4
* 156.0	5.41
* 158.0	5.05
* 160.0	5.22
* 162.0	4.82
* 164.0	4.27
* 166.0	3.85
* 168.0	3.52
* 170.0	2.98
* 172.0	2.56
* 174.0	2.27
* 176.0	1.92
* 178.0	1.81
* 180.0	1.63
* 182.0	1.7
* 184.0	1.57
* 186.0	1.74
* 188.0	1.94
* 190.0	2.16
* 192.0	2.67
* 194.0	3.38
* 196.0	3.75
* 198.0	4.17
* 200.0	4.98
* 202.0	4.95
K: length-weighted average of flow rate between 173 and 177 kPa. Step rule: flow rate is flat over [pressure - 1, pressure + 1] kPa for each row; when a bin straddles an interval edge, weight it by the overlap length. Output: 2.09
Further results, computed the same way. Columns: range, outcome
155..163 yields 5.12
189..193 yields 2.42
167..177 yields 2.65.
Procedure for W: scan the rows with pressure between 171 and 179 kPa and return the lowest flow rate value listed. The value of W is 1.81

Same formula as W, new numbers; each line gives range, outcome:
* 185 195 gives 1.74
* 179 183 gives 1.63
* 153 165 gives 4.27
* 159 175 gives 2.27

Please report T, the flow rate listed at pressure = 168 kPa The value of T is 3.52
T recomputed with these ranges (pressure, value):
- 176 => 1.92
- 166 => 3.85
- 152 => 5.7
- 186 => 1.74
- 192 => 2.67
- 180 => 1.63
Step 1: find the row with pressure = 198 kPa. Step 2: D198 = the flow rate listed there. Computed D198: 4.17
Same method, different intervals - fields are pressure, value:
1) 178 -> 1.81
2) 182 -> 1.7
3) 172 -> 2.56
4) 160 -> 5.22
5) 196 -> 3.75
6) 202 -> 4.95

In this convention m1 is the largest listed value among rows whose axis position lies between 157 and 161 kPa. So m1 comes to 5.22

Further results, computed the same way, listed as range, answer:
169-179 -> 2.98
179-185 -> 1.7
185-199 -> 4.17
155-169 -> 5.41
